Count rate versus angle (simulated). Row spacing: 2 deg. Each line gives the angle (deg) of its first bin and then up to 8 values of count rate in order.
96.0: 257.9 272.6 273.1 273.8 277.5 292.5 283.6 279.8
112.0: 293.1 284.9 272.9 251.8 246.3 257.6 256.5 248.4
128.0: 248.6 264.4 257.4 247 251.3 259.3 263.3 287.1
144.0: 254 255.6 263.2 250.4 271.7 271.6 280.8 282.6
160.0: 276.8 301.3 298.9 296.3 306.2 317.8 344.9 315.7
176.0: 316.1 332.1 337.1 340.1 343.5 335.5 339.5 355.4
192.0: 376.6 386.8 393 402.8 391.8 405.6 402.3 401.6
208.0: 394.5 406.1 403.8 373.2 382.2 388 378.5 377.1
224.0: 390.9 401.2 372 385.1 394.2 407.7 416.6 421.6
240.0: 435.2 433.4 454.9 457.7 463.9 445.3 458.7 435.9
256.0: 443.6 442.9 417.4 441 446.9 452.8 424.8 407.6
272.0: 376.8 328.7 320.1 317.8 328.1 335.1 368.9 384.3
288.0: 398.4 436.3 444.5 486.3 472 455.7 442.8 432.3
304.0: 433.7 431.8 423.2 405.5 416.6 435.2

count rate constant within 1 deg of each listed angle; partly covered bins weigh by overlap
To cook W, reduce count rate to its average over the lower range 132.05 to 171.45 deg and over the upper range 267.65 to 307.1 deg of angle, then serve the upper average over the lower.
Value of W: 1.45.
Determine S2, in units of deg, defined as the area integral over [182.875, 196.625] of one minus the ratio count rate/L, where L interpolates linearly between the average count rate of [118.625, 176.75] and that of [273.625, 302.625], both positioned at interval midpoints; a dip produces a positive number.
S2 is -2.1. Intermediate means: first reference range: 275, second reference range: 398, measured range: 360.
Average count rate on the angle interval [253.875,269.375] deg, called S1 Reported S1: 438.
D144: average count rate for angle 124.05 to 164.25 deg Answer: 266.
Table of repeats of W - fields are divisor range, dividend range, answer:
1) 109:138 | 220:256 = 1.61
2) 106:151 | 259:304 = 1.54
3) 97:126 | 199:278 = 1.50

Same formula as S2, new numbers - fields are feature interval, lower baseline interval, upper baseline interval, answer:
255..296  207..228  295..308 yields 2.32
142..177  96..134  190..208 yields 4.82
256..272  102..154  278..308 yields -1.74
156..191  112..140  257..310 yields -1.63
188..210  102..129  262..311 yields -3.46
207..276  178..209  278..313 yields -3.51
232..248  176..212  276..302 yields -1.83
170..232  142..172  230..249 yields -2.05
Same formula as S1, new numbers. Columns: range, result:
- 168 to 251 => 385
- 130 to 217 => 324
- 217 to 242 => 399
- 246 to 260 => 447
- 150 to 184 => 305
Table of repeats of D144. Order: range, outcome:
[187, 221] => 387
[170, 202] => 355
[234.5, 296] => 415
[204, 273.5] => 415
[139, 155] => 265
